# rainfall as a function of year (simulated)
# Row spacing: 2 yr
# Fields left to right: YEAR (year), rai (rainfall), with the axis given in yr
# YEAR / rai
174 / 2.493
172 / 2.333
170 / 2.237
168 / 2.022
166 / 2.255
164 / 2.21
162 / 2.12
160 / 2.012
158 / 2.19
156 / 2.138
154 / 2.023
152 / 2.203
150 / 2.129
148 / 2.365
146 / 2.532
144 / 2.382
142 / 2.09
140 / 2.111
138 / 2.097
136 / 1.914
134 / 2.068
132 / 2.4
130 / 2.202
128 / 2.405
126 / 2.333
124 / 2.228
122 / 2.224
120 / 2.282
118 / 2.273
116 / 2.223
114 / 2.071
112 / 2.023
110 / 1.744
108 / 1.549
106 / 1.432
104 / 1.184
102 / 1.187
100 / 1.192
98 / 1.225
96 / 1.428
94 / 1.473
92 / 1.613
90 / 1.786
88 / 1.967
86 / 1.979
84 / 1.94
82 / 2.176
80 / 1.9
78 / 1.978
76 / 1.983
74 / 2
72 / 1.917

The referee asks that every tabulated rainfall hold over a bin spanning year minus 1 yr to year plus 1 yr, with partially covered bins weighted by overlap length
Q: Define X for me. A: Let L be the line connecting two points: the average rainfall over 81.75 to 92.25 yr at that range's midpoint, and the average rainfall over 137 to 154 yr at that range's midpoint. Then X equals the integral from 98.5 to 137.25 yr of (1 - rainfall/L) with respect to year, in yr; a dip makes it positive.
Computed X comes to 2.8 yr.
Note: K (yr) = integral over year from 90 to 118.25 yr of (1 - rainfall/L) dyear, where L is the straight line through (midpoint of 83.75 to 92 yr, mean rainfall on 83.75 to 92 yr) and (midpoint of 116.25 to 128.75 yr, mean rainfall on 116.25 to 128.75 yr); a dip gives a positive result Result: 6.4 yr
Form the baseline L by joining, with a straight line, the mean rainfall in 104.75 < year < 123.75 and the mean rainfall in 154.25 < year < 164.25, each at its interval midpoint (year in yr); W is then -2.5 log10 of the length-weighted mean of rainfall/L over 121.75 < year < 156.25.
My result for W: -0.08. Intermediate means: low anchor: 1.98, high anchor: 2.12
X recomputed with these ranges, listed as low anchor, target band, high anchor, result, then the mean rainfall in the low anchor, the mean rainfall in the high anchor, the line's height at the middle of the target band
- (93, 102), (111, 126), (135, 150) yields -4.06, 1.31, 2.21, 1.73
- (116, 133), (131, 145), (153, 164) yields 0.41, 2.29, 2.11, 2.22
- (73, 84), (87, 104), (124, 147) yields 4.94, 2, 2.23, 2.07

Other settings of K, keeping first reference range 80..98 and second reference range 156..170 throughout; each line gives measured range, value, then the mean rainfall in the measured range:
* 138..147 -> -1.0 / 2.26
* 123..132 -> -1.6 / 2.3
